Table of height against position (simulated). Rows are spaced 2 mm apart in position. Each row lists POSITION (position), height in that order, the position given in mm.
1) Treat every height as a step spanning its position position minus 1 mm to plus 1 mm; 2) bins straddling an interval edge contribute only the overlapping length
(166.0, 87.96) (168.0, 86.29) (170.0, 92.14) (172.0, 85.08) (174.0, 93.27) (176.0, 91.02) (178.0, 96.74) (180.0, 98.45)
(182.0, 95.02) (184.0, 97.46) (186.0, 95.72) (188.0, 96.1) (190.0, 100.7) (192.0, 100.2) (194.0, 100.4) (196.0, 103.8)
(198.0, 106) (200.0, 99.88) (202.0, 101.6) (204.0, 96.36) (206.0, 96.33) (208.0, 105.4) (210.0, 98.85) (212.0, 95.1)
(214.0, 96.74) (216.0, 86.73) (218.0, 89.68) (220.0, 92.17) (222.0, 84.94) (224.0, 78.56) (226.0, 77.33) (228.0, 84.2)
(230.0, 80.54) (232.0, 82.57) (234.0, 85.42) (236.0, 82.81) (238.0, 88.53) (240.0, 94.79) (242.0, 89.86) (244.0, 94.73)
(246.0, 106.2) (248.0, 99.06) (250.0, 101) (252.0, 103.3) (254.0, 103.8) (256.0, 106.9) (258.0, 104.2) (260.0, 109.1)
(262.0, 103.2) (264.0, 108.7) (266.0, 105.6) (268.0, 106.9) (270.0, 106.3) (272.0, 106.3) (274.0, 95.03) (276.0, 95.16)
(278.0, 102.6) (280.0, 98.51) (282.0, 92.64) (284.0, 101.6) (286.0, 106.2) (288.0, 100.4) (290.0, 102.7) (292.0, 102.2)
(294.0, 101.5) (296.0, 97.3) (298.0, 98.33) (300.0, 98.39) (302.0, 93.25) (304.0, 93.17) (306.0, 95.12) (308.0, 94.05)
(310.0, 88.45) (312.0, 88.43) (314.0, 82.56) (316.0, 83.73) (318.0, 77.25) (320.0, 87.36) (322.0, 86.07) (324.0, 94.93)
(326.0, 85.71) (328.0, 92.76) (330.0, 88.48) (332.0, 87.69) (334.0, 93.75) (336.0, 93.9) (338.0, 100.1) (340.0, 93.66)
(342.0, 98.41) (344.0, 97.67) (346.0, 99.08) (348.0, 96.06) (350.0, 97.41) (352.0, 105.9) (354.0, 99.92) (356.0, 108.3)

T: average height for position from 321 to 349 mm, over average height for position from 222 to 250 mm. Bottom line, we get 1.1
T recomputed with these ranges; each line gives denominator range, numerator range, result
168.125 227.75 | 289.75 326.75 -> 0.97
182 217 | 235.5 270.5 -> 1.02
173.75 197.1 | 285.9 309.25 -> 1.01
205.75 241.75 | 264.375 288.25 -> 1.14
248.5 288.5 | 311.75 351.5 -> 0.89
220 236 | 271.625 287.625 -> 1.20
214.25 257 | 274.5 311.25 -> 1.07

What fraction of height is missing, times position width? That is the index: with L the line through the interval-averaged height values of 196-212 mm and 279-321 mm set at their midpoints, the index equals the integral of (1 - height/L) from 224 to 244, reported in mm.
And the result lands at 2.7 mm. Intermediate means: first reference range 100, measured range 85.3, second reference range 94.4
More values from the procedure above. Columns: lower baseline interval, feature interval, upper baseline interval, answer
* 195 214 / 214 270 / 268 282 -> 3.1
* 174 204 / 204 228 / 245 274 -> 2.3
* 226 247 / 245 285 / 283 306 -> -3.9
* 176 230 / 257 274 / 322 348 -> -2.0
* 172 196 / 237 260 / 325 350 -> -1.0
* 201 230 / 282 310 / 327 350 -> -1.4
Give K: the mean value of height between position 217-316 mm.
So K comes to 95.9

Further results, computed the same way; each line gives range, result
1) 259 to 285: 102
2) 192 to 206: 101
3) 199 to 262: 94.2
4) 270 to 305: 99.3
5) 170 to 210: 97.8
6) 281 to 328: 93.5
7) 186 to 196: 99.4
